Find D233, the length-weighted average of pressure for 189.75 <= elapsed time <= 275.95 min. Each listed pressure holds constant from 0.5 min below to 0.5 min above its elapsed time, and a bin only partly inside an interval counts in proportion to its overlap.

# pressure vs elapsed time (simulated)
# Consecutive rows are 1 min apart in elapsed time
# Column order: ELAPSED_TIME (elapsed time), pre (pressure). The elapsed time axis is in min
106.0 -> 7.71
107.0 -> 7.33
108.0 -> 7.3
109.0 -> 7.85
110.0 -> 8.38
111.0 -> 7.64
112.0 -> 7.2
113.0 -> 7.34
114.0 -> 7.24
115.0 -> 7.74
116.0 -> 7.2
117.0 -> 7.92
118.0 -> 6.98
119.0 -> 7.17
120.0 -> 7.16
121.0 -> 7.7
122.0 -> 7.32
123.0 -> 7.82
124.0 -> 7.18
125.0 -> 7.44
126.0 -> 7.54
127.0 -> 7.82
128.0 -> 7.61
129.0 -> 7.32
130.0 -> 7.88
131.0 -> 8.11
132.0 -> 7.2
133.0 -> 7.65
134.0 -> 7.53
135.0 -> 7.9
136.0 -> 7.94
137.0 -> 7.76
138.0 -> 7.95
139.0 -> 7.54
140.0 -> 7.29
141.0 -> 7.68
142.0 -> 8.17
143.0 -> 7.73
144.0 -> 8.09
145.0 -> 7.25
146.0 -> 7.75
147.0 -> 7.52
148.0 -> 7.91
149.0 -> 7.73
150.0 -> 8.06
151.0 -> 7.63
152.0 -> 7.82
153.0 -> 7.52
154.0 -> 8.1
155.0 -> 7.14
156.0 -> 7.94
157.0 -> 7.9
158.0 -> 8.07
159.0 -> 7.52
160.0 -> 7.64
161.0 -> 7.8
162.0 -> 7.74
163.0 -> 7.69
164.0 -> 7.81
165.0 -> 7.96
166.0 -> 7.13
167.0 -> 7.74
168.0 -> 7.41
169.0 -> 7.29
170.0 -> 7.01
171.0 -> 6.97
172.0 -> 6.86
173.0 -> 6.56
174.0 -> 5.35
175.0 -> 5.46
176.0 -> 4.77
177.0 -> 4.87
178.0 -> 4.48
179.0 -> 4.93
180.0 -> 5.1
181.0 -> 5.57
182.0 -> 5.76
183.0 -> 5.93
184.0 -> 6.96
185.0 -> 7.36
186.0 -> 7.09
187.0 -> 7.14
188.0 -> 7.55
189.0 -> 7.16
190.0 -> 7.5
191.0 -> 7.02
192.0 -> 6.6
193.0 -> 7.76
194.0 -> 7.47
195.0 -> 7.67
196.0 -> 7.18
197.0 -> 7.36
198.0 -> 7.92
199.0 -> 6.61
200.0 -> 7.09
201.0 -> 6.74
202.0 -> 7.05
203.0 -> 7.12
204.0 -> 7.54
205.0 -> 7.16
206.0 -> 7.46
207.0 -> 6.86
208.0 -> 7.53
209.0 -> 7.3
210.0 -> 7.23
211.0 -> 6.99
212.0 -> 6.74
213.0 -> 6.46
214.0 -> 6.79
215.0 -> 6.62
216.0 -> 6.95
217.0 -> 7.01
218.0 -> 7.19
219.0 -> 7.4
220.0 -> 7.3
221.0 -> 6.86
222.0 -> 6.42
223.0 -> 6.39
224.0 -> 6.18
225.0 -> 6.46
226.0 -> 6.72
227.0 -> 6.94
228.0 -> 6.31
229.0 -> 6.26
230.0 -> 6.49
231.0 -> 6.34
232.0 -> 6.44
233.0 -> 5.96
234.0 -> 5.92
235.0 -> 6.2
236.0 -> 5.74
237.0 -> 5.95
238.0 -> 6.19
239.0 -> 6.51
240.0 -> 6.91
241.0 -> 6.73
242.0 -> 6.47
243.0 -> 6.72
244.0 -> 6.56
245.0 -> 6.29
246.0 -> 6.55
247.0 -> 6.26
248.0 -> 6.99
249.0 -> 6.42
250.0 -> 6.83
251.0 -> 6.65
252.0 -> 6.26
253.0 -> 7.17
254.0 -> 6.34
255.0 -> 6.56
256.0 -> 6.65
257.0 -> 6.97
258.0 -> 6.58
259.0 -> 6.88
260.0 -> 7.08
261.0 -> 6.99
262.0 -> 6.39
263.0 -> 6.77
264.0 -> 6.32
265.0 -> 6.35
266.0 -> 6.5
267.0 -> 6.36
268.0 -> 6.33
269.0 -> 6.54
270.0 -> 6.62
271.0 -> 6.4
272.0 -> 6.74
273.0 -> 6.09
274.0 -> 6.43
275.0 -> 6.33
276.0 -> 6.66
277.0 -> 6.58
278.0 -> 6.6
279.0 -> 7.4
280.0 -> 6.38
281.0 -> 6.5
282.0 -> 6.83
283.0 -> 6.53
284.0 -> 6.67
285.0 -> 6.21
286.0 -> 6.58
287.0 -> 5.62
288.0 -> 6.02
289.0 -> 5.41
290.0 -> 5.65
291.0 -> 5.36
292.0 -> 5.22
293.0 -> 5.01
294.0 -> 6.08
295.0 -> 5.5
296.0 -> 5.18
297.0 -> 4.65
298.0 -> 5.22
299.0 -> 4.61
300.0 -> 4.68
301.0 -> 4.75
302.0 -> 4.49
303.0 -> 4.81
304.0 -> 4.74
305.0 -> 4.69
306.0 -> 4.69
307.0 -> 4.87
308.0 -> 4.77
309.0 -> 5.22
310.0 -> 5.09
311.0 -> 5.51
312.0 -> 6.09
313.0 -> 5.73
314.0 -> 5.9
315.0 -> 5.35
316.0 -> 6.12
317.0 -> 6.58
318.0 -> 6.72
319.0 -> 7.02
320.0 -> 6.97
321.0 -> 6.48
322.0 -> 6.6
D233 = 6.73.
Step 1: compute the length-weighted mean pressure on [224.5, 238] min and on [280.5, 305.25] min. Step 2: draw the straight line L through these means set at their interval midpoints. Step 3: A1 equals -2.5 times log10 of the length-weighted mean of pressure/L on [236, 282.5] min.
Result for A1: -0.114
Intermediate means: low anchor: 6.28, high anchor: 5.49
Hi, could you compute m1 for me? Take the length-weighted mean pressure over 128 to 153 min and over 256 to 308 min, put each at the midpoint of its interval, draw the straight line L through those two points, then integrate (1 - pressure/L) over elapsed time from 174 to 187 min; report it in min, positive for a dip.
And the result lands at 2.7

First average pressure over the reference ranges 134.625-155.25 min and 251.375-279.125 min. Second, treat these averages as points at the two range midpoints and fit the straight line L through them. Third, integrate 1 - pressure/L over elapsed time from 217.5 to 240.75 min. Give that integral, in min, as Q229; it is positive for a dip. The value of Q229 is 1.53 min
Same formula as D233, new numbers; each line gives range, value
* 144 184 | 6.98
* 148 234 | 6.94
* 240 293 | 6.46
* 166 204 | 6.68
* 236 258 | 6.55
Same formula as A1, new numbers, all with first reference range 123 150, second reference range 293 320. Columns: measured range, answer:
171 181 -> 0.29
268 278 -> -0.12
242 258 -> -0.08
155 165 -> -0.06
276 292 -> -0.11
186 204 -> -0.05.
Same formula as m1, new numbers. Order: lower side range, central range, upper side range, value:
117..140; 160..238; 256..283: 3.5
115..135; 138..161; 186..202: -1.0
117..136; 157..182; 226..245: 1.5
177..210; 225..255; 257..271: 1.0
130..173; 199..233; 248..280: 1.0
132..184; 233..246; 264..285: 0.7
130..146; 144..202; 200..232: 2.2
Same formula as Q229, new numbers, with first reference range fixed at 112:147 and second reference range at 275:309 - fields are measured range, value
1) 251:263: -1.4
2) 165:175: 0.3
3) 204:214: -0.7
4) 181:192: 0.0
